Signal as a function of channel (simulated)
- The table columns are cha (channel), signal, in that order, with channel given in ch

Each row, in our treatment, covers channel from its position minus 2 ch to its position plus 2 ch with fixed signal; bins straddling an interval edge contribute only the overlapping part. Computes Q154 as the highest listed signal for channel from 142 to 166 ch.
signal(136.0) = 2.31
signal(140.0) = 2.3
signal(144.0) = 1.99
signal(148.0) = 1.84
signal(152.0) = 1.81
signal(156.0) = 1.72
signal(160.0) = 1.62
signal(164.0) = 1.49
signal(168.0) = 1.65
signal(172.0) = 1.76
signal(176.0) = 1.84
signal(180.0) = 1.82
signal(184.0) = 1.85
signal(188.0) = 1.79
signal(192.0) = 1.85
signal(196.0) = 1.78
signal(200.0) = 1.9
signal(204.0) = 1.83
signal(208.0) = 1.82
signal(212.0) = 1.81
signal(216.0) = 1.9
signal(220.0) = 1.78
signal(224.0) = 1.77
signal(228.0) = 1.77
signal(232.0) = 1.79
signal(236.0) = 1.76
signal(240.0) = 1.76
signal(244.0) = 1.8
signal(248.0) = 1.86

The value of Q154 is 1.99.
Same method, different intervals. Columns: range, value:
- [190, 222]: 1.9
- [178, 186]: 1.85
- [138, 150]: 2.3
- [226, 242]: 1.79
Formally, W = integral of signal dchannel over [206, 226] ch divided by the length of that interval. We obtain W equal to 1.82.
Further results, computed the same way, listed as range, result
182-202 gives 1.83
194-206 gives 1.84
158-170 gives 1.59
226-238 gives 1.77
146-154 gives 1.83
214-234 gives 1.8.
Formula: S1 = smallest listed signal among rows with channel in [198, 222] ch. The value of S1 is 1.78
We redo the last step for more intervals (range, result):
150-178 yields 1.49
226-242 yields 1.76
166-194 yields 1.65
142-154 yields 1.81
